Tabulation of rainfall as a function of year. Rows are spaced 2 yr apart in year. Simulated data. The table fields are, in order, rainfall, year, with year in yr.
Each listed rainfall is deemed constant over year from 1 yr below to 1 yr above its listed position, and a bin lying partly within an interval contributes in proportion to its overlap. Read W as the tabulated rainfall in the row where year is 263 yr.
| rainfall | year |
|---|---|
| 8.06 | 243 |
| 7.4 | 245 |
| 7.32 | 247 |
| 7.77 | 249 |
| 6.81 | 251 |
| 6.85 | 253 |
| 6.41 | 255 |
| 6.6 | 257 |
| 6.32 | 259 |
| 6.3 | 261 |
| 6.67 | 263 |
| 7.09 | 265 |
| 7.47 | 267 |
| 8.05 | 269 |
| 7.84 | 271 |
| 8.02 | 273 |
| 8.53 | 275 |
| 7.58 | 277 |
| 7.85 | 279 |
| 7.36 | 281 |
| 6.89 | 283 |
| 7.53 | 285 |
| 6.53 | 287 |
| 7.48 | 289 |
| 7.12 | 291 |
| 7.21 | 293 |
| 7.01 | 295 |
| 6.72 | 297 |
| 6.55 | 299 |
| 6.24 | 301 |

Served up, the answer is 6.67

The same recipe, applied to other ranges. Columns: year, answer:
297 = 6.72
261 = 6.3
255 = 6.41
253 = 6.85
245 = 7.4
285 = 7.53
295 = 7.01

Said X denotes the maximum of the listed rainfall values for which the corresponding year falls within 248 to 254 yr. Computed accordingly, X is 7.77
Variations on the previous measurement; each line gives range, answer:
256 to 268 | 7.47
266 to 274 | 8.05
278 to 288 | 7.85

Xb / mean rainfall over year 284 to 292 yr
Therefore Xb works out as 7.17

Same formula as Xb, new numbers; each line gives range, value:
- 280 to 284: 7.12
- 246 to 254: 7.19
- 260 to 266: 6.69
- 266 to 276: 7.98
